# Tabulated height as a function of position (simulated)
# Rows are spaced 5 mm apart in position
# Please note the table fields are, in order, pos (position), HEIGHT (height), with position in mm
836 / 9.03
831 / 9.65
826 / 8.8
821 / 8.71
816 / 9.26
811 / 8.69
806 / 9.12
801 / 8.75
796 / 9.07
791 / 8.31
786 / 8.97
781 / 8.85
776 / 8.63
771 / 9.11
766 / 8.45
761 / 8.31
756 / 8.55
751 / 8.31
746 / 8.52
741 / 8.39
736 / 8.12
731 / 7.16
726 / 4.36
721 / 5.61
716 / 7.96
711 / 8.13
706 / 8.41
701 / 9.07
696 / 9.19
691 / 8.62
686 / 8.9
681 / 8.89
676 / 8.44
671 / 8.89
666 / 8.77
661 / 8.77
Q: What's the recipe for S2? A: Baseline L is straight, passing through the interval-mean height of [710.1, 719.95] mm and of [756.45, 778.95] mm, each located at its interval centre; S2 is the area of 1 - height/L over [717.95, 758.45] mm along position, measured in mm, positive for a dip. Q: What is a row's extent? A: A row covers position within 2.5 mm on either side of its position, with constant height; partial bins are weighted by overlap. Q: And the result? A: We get 3.7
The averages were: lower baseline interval 7.67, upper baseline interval 8.62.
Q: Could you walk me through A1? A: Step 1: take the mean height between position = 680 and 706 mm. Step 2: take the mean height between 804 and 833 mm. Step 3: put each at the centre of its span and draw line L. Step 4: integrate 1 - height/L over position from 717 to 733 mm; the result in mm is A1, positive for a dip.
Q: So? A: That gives 5.5 mm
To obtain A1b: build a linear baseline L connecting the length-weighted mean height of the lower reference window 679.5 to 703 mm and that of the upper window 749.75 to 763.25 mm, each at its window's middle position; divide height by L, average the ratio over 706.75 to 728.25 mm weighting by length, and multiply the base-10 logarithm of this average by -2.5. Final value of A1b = 0.29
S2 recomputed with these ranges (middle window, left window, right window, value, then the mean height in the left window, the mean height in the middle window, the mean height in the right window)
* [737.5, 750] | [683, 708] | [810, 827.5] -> 0.6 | 8.85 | 8.41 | 8.88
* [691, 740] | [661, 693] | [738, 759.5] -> 5.4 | 8.76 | 7.64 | 8.43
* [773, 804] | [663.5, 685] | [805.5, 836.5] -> 0.7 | 8.76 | 8.77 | 9.03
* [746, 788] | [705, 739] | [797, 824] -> -3.3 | 7.07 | 8.64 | 8.91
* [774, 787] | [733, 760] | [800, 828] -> -0.3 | 8.35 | 8.81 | 8.9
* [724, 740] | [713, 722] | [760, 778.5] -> 1.6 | 7.06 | 6.79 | 8.65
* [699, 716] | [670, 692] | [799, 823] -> 0.7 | 8.75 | 8.44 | 8.91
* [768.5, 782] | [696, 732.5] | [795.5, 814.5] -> -0.7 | 7.38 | 8.86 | 8.91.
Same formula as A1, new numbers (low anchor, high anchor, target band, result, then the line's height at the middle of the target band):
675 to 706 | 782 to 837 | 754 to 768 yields 0.73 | 8.9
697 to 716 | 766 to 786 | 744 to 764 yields 0.70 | 8.73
